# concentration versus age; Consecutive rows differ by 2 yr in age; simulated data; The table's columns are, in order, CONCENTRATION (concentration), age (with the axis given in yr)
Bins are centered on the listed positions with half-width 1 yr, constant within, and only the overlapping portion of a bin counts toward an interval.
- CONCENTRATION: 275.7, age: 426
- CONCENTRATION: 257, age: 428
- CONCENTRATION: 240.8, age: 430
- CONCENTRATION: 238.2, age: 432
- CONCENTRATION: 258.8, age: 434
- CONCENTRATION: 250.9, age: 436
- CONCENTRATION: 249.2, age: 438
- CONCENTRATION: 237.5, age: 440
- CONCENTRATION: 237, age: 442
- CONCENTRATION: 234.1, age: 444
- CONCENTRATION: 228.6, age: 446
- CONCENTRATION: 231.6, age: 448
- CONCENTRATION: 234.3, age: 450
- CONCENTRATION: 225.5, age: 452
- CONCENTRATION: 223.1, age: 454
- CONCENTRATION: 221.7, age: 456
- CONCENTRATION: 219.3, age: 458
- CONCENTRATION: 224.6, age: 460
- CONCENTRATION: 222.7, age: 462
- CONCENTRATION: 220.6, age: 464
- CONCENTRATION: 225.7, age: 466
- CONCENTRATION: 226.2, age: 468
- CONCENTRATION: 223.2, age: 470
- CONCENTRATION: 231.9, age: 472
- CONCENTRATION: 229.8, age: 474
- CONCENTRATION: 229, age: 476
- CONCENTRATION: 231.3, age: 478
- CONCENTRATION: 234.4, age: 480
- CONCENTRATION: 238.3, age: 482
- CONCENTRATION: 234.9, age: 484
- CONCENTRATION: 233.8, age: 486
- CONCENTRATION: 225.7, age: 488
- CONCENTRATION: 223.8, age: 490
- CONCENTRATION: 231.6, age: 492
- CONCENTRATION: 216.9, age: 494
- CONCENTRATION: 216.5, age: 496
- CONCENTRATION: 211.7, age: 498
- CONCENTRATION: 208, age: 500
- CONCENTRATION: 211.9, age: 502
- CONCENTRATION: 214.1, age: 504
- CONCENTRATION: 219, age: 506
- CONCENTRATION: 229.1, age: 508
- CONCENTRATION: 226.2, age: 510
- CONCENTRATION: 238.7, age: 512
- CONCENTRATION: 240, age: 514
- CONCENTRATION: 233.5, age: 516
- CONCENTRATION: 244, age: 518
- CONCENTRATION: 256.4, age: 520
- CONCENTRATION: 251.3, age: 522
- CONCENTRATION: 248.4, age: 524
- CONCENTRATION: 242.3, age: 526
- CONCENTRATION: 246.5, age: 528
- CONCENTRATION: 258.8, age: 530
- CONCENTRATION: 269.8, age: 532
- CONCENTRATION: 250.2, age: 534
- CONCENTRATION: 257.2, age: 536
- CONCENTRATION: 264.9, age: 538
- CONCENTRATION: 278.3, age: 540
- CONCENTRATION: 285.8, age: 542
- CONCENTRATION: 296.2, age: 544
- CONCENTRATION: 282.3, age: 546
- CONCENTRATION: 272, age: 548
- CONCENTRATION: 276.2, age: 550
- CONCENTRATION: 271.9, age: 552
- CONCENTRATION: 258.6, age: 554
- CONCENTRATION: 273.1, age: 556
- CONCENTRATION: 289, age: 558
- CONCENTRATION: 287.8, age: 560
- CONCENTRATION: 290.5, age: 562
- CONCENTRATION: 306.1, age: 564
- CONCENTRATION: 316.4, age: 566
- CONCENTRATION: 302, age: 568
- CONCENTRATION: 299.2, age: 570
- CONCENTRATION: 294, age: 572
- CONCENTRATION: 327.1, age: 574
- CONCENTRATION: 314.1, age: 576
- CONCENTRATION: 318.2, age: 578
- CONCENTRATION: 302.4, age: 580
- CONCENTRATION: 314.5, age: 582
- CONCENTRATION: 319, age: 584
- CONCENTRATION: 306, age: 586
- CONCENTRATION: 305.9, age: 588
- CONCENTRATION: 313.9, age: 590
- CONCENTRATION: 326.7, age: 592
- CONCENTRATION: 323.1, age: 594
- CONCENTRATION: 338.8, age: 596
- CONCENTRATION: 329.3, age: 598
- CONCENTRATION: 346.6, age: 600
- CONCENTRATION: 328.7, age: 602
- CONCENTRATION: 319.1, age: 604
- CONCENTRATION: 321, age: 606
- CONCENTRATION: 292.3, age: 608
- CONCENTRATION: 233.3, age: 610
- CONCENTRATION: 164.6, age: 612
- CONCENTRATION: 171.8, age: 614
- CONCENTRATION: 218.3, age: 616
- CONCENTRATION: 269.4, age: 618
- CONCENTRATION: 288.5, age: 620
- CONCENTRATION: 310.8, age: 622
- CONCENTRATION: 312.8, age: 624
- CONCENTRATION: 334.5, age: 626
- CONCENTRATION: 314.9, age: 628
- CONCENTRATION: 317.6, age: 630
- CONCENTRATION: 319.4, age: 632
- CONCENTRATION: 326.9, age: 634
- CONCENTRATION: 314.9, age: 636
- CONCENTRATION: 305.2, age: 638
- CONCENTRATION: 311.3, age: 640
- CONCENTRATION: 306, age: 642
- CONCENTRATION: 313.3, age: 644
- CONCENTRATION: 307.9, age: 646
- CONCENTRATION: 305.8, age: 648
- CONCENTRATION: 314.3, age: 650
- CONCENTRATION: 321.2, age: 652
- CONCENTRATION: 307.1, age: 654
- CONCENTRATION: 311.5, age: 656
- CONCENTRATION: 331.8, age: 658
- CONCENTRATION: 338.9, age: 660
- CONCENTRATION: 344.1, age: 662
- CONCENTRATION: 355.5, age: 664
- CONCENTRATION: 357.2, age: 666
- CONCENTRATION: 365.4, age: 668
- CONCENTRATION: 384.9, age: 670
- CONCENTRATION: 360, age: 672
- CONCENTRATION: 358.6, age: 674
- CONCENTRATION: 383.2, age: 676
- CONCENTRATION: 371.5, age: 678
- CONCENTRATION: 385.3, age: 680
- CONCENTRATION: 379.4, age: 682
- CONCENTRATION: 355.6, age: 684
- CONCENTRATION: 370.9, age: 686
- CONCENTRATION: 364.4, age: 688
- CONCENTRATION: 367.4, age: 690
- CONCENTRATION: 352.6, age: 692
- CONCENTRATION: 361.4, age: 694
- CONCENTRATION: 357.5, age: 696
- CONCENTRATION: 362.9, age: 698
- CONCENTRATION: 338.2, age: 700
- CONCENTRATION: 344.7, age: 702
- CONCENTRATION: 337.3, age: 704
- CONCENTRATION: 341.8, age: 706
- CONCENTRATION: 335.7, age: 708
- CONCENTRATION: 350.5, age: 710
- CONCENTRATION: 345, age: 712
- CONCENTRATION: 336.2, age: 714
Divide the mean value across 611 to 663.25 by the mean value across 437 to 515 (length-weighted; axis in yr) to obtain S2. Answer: 1.32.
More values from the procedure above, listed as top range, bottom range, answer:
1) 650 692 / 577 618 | 1.21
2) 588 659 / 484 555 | 1.23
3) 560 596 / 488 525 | 1.36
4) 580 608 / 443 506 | 1.42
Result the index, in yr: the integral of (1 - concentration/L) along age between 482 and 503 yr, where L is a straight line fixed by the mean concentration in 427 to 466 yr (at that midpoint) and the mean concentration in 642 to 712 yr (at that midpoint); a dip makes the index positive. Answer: 2.8 yr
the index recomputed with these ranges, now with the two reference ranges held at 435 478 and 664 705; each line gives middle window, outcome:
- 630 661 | 2.21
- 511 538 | 2.00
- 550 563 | 0.44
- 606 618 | 3.41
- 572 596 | -0.90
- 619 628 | 0.42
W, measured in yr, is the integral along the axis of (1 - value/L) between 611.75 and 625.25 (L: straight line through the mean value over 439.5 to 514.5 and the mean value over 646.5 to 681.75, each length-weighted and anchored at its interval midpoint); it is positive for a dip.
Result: 2.7 yr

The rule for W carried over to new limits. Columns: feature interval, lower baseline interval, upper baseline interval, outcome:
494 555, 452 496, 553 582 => 4.2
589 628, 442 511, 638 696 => 2.0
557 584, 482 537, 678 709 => -2.9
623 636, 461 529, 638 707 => -0.1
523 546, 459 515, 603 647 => -1.5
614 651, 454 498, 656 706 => 2.9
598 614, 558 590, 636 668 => 1.6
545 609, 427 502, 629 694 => -2.5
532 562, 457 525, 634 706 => -1.2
